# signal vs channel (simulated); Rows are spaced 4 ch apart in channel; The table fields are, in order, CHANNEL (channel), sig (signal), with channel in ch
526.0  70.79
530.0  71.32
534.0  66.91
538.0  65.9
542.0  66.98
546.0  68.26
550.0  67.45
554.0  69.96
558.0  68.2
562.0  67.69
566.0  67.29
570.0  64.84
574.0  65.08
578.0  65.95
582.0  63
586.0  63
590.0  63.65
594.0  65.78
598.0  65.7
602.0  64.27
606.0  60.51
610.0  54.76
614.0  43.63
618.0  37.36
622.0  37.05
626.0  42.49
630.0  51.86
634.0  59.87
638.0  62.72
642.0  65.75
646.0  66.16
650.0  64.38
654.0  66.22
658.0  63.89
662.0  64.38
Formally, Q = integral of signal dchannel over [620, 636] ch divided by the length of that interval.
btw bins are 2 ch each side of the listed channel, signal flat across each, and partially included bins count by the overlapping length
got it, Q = 47.8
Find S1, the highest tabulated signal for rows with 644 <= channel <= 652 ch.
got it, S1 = 66.16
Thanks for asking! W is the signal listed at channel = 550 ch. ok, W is 67.45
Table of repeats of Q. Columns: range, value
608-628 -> 43.1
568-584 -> 64.7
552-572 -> 67.6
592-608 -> 64.1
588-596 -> 64.7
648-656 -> 65.3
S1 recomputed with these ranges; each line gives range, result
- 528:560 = 71.32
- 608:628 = 54.76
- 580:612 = 65.78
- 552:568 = 69.96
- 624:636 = 59.87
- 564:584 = 67.29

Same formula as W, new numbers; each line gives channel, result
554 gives 69.96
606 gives 60.51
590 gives 63.65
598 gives 65.7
